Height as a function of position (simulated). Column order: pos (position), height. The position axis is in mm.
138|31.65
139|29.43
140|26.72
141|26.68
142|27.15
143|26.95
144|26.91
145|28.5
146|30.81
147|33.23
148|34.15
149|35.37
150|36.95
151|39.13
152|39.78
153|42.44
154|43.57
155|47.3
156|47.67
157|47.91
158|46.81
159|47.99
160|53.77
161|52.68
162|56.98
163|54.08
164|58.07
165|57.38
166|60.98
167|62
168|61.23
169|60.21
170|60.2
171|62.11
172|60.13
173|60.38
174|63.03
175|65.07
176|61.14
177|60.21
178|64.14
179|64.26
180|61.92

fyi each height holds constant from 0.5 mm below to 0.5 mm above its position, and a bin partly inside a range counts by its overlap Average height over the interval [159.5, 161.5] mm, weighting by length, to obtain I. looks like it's 53.2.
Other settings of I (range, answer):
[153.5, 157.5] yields 46.6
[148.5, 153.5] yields 38.7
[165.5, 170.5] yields 60.9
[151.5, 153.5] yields 41.1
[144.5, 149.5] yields 32.4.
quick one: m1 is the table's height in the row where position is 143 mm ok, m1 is 26.95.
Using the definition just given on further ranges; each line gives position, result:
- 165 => 57.38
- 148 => 34.15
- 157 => 47.91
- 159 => 47.99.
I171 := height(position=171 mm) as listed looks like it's 62.11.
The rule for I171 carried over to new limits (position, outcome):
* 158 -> 46.81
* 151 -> 39.13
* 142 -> 27.15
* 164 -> 58.07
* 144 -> 26.91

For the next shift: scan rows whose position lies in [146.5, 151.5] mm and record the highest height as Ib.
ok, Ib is 39.13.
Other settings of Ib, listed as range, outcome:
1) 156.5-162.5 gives 56.98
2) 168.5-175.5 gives 65.07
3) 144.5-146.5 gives 30.81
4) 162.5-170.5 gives 62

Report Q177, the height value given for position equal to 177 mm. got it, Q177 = 60.21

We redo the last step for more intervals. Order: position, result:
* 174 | 63.03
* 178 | 64.14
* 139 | 29.43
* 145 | 28.5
